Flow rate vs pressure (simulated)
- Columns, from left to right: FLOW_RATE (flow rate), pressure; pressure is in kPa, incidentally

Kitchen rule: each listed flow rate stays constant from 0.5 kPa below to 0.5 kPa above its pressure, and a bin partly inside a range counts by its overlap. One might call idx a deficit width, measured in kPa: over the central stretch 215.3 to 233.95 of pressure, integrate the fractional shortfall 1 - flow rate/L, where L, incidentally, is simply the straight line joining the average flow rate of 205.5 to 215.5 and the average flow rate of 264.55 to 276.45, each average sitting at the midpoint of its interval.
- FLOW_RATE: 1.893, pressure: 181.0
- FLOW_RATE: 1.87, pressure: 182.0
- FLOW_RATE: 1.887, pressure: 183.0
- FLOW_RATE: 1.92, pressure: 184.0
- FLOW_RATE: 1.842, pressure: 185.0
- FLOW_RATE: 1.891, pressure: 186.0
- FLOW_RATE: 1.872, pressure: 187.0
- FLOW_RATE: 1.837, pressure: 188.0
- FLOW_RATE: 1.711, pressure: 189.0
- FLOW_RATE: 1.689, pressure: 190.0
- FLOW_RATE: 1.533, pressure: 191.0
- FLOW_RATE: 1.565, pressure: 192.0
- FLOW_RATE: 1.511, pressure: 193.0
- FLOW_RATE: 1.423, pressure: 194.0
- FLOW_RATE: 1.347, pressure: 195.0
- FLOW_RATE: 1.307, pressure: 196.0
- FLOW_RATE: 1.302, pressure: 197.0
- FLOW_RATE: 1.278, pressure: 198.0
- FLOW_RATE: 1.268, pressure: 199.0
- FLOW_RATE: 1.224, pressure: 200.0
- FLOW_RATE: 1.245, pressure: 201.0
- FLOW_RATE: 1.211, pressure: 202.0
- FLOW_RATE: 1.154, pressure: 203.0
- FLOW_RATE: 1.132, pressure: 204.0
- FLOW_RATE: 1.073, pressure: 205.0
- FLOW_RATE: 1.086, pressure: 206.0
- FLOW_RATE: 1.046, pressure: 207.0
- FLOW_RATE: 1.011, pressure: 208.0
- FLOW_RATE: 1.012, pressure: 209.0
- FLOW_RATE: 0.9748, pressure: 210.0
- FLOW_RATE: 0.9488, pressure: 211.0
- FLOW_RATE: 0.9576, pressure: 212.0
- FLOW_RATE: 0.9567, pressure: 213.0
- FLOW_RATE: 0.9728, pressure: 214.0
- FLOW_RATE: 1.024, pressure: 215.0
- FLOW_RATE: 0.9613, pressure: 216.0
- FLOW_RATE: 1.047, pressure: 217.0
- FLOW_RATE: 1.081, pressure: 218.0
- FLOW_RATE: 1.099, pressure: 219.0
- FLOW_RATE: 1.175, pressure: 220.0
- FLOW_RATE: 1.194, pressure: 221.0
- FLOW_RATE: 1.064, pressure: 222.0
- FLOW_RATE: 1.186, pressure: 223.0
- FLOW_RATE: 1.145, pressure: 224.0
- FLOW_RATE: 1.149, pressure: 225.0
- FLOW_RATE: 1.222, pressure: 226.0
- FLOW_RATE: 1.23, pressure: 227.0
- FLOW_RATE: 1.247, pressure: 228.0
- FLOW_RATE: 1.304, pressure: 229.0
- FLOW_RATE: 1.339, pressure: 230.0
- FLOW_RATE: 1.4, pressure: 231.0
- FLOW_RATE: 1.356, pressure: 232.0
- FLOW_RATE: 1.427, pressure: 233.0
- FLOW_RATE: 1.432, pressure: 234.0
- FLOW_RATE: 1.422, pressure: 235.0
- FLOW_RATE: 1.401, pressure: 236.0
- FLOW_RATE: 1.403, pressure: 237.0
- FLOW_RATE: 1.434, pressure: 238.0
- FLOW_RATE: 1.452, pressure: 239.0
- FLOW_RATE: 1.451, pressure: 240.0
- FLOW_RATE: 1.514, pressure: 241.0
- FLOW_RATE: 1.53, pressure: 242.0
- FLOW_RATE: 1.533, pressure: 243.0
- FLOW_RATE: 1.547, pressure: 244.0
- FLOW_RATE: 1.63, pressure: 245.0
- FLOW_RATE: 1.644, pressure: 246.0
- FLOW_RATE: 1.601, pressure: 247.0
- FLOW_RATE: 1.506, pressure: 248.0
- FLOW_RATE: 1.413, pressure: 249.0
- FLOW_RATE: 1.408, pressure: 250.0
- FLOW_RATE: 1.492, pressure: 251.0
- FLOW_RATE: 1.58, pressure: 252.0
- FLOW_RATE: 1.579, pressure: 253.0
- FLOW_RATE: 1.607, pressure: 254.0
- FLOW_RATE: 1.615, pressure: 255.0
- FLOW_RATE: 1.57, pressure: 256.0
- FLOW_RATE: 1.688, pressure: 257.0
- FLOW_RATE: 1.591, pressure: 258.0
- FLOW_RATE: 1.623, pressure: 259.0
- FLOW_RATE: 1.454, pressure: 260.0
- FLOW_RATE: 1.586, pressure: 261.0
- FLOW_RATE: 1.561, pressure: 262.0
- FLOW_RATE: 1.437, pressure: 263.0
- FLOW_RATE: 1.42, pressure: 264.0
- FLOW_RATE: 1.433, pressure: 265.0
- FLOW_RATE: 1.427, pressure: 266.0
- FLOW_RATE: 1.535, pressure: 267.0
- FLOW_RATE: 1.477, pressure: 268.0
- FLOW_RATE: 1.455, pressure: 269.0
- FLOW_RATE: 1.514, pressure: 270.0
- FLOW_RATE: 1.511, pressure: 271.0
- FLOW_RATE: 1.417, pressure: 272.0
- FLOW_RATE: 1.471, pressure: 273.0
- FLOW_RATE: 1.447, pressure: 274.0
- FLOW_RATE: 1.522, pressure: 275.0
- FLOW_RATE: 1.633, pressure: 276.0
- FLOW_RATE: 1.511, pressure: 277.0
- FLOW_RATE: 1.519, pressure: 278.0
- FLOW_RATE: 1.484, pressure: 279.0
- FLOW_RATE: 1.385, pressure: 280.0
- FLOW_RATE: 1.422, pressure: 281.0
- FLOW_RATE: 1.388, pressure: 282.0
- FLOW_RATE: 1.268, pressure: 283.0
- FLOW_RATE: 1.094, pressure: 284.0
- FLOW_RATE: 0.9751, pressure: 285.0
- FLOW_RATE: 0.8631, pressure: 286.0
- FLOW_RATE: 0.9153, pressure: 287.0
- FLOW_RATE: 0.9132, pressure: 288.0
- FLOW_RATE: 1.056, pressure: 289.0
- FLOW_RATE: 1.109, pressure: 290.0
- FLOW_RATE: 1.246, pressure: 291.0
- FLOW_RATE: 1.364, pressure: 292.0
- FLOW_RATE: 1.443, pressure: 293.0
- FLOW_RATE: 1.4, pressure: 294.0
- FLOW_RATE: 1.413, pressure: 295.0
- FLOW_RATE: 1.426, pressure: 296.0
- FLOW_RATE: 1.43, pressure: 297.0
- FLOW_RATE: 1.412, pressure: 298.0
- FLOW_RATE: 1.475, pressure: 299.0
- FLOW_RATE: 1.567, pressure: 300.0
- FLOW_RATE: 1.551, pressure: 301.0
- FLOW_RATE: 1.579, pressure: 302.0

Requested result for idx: -1.48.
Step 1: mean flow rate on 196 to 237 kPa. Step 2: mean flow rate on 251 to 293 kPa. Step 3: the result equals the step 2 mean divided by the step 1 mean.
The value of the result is 1.20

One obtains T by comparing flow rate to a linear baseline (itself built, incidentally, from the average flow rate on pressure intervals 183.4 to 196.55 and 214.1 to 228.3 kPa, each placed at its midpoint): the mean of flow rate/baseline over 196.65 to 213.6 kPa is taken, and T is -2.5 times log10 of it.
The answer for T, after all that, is 0.25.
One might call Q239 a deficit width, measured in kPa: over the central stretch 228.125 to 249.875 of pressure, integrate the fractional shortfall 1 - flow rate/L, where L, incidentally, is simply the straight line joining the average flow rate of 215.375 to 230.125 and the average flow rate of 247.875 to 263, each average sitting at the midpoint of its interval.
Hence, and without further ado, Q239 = -1.7 kPa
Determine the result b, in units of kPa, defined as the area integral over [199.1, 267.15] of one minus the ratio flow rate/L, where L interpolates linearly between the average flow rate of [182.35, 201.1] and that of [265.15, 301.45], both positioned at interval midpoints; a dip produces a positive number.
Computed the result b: 6.7 kPa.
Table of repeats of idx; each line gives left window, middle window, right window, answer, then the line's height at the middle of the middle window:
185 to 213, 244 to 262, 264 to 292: -3.1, 1.33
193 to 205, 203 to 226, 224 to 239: 4.2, 1.3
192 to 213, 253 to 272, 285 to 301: -4.4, 1.24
